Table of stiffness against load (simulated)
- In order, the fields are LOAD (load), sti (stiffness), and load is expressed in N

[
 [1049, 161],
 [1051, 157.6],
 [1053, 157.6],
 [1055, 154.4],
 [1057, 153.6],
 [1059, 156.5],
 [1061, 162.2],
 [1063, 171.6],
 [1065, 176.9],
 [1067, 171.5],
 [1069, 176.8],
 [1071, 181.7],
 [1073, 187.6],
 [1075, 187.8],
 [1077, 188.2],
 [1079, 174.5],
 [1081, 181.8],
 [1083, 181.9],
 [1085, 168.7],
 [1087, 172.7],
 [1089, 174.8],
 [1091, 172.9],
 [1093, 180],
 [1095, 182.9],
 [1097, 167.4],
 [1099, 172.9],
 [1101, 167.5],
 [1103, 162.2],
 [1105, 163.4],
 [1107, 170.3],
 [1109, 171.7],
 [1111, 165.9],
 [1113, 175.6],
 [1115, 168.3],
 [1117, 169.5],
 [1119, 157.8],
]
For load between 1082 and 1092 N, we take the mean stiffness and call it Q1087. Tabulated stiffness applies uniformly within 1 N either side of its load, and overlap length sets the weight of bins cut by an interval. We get 174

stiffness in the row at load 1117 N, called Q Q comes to 169.5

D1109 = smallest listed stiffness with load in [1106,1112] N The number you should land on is 165.9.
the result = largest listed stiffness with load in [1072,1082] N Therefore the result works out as 188.2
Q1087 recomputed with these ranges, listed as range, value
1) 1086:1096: 177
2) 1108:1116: 170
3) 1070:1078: 186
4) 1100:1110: 167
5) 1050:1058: 156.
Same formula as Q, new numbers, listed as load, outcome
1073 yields 187.6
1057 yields 153.6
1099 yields 172.9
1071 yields 181.7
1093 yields 180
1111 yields 165.9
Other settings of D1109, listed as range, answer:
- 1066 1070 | 171.5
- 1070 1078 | 181.7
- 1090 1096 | 172.9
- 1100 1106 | 162.2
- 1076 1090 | 168.7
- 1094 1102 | 167.4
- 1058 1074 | 156.5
